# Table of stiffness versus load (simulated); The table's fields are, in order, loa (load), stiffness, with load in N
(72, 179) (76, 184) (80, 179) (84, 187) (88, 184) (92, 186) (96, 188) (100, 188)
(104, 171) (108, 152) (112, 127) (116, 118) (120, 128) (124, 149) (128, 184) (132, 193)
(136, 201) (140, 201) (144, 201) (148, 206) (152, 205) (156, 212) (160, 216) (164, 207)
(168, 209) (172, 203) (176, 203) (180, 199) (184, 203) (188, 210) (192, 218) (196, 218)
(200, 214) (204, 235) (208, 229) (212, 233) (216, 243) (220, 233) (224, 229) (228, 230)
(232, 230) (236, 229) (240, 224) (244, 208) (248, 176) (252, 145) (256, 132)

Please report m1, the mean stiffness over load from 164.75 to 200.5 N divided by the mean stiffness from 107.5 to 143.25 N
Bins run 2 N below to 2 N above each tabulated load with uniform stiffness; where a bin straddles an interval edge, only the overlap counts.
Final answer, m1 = 1.3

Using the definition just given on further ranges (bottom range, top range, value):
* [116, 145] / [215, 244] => 1.31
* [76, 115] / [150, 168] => 1.22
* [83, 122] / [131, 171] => 1.27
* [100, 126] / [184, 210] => 1.52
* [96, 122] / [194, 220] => 1.52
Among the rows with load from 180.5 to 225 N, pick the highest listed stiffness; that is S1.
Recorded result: 243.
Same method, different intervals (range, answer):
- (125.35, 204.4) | 235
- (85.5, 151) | 206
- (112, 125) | 149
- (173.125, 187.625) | 203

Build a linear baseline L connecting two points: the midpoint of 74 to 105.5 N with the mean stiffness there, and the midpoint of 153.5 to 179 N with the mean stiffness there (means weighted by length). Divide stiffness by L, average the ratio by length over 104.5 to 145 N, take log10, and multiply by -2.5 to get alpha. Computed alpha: 0.18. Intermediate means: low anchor 184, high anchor 208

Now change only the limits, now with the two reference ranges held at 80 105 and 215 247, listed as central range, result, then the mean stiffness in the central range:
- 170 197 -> 0.023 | 207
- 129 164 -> -0.018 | 204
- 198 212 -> -0.042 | 227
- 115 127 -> 0.370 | 137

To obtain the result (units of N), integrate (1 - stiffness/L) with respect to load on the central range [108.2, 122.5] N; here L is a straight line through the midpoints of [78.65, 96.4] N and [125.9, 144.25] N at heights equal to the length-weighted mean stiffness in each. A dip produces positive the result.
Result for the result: 4.7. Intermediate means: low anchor 185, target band 129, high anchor 195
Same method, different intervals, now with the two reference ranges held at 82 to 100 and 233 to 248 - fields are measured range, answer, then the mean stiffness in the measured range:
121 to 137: 1.4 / 177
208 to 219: -1.4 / 236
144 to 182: -1.2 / 206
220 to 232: -1.0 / 230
